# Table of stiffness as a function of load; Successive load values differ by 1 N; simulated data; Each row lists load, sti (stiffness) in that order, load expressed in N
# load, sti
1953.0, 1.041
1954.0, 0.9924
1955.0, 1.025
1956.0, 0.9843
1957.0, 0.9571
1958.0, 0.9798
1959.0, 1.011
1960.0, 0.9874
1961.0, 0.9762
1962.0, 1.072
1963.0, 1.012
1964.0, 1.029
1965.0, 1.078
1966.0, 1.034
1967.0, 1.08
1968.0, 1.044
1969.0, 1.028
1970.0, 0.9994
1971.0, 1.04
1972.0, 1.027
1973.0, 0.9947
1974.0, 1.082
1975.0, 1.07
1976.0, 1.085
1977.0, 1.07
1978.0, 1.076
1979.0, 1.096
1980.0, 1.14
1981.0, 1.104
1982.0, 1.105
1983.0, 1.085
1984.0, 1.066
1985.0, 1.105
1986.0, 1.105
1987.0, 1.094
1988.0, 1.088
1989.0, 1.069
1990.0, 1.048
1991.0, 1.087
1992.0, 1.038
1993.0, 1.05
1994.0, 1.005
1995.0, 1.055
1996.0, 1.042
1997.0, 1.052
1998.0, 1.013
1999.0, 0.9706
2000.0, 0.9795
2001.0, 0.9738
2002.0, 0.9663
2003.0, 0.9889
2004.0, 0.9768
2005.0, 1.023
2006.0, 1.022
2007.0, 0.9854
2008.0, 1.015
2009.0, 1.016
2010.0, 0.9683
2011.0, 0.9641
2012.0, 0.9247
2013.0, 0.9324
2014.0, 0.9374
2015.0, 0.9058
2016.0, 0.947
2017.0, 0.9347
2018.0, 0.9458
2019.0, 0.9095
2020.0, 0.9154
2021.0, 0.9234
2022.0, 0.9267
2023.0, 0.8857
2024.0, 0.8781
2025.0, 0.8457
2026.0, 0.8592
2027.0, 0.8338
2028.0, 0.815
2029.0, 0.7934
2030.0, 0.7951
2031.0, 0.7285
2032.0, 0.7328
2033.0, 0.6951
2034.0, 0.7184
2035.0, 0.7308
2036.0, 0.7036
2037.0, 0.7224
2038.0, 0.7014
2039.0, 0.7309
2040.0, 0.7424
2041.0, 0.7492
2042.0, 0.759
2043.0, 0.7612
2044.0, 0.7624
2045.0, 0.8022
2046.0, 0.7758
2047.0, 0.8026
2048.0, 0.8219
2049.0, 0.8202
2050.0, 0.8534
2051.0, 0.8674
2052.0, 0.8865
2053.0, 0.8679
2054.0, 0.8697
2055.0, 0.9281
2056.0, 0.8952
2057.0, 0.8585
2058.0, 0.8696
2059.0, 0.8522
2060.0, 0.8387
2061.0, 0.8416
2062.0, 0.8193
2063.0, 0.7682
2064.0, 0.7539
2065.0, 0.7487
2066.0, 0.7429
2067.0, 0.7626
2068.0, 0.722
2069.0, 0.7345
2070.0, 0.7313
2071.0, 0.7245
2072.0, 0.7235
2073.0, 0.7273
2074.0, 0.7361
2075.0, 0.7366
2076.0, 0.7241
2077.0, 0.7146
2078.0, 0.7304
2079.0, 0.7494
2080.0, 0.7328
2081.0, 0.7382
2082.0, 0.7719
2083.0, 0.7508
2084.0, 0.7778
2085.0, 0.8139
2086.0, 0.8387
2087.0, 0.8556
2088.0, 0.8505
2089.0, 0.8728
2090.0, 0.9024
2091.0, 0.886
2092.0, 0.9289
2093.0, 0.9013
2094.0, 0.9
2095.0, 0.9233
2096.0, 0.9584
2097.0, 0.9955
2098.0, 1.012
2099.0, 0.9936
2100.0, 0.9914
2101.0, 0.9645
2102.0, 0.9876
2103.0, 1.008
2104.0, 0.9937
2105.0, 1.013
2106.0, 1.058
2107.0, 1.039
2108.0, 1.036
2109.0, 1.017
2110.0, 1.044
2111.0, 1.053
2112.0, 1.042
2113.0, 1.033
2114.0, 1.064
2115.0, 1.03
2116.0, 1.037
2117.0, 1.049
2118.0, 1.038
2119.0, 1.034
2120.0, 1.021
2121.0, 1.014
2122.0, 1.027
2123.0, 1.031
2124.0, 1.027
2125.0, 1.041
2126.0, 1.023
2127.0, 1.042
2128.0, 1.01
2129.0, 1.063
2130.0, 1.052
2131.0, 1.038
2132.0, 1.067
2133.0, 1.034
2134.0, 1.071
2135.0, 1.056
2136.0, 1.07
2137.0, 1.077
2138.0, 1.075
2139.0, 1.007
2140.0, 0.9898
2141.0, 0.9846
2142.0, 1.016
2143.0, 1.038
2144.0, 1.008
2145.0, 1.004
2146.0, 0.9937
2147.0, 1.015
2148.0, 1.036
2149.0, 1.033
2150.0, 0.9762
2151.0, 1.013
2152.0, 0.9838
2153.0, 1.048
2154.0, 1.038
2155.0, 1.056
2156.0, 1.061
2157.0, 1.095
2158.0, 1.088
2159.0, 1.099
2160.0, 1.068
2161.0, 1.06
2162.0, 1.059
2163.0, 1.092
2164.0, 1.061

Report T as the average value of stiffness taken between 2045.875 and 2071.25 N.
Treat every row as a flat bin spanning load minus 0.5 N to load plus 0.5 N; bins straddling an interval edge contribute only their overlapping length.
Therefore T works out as 0.815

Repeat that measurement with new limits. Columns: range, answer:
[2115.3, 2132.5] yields 1.04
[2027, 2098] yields 0.8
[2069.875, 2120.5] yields 0.908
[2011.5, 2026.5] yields 0.911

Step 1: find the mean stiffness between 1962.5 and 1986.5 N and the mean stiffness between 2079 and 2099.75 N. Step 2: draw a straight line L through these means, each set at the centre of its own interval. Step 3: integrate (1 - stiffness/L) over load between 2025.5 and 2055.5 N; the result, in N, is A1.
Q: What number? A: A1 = 5.2 N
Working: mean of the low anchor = 1.06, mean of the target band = 0.788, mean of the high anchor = 0.869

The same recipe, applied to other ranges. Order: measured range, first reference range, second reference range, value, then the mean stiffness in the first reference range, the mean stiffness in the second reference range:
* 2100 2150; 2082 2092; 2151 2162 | -3.81 N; 0.84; 1.06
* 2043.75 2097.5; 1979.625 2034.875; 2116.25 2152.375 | 9.78 N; 0.961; 1.03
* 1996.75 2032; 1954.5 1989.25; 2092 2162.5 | 3.98 N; 1.05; 1.03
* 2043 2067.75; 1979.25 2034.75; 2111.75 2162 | 4.19 N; 0.963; 1.04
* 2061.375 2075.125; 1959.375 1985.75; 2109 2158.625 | 3.93 N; 1.06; 1.04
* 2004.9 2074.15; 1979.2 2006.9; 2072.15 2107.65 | 9.48 N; 1.05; 0.873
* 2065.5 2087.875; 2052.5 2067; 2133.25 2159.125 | 3.01 N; 0.83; 1.03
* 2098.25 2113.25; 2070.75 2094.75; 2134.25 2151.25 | -2.27 N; 0.797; 1.02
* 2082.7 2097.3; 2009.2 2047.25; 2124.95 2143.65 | 1.15 N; 0.83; 1.04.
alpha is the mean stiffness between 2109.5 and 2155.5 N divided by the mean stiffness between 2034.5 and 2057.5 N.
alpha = 1.29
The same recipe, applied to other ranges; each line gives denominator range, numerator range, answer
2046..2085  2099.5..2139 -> 1.31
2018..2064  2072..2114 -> 1.10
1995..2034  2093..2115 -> 1.09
